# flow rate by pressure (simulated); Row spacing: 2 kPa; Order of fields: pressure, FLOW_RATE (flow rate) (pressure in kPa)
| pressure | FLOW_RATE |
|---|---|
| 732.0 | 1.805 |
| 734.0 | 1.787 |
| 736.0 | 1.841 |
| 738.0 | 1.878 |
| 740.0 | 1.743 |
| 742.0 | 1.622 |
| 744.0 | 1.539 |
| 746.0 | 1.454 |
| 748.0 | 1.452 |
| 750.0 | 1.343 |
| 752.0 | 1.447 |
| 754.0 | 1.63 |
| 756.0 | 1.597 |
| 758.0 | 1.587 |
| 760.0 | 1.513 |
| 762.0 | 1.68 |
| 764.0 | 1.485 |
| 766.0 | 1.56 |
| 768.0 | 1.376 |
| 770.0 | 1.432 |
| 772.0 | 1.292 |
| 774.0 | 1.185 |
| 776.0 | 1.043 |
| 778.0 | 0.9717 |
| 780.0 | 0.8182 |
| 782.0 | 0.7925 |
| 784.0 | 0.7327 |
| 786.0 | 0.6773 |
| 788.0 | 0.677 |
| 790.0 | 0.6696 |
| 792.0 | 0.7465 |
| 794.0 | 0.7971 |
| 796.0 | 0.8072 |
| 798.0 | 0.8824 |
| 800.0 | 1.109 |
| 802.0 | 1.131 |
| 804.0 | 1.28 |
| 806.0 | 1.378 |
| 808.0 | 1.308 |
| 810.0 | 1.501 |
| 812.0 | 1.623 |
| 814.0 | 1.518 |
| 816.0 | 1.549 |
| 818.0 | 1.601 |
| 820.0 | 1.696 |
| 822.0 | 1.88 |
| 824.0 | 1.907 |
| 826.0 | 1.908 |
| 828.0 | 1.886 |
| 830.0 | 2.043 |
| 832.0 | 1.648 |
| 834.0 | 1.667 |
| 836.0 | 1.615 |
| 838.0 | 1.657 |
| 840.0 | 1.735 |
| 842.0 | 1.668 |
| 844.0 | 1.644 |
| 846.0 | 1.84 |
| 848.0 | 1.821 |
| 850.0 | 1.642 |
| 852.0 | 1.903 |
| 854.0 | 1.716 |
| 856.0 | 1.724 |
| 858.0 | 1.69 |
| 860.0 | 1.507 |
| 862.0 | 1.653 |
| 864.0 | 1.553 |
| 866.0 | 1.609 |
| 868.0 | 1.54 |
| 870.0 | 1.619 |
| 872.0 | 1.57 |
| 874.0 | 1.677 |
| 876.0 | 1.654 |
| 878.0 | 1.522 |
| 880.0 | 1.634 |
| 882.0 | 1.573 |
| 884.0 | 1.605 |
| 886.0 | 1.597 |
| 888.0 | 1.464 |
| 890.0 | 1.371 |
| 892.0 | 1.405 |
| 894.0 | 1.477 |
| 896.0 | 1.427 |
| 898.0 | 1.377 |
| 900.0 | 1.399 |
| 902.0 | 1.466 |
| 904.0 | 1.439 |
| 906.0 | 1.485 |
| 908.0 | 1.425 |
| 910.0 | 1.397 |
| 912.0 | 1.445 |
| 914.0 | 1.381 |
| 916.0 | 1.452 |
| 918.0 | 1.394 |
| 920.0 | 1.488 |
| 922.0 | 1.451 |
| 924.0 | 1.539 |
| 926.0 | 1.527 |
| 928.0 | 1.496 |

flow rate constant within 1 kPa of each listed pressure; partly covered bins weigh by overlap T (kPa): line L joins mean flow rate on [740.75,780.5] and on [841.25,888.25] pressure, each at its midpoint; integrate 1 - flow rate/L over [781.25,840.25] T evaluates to 7.3 kPa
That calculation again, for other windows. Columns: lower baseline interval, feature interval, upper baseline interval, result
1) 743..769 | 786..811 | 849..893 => 8.7 kPa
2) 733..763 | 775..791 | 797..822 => 7.4 kPa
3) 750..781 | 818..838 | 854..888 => -3.7 kPa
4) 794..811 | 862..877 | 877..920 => -2.6 kPa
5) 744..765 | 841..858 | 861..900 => -2.3 kPa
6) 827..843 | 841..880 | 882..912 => -0.9 kPa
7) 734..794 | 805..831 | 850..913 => -4.8 kPa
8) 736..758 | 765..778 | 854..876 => 2.5 kPa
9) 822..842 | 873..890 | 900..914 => -0.3 kPa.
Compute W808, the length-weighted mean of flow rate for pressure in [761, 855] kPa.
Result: 1.39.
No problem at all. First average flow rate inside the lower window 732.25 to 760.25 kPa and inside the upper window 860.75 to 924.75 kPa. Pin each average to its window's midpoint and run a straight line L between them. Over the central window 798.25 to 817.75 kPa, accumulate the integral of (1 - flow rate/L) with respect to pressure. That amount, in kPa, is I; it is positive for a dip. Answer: 2.5 kPa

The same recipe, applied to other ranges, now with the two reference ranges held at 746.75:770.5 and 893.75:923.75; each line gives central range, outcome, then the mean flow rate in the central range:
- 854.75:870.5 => -1.68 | 1.61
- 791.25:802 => 4.29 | 0.896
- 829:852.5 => -4.29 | 1.74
